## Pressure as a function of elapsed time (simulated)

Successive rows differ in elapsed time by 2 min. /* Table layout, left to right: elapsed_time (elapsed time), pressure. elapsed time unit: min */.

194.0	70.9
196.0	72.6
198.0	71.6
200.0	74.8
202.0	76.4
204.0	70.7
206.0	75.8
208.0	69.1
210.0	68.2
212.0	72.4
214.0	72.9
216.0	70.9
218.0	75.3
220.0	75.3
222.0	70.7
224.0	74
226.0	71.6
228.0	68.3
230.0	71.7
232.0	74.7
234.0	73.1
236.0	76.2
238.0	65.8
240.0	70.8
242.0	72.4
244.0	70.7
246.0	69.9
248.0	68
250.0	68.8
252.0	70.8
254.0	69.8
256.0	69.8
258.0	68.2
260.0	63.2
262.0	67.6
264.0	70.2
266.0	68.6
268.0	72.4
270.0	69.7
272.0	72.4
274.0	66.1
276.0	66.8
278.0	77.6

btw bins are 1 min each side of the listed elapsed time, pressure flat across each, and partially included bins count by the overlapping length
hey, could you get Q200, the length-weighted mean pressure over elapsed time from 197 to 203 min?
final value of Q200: 74.3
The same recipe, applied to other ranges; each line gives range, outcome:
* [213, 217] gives 71.9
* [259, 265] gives 67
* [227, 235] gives 71.9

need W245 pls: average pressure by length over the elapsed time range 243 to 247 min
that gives 70.3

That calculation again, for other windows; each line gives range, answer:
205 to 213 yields 71.4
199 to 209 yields 73.4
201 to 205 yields 73.6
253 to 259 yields 69.3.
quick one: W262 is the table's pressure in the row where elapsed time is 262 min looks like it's 67.6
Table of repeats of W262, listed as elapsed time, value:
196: 72.6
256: 69.8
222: 70.7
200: 74.8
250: 68.8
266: 68.6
